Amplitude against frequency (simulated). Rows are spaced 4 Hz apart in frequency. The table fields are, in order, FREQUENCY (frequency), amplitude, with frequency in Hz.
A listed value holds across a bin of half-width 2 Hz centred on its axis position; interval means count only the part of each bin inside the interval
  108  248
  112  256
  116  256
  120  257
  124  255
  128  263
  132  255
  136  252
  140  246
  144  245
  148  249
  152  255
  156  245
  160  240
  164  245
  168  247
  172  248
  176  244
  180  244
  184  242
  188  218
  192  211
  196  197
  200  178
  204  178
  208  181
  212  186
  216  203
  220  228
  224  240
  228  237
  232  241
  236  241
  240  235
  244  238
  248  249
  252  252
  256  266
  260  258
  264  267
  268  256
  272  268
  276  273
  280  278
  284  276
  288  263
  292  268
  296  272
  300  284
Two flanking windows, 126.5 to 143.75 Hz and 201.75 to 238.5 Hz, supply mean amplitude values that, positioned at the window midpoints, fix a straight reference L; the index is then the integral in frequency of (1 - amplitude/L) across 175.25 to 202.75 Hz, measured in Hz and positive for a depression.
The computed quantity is 1.5 Hz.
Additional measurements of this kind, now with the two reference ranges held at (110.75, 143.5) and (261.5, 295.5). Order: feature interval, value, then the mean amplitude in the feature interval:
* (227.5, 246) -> 1.8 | 239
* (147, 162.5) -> 0.6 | 247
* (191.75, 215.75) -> 6.8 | 188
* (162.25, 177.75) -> 0.7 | 246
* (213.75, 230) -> 2.3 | 226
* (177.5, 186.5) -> 0.6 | 242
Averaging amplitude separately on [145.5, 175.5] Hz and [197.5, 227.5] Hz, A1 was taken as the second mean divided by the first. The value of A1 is 0.81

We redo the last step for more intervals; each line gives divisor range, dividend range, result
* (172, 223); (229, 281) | 1.21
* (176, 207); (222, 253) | 1.14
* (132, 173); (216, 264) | 0.98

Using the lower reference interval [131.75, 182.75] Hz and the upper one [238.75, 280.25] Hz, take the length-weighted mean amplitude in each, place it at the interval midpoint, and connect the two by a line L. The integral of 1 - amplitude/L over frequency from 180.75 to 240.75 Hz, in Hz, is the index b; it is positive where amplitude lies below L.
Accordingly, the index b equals 9.05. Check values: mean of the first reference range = 247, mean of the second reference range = 258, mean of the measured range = 215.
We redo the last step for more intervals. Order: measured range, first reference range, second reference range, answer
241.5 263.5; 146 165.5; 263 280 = 0.90 Hz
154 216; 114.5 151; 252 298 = 9.21 Hz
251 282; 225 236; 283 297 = -0.93 Hz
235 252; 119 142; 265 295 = 1.50 Hz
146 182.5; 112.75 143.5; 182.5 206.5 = -3.27 Hz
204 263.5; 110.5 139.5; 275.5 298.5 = 7.85 Hz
